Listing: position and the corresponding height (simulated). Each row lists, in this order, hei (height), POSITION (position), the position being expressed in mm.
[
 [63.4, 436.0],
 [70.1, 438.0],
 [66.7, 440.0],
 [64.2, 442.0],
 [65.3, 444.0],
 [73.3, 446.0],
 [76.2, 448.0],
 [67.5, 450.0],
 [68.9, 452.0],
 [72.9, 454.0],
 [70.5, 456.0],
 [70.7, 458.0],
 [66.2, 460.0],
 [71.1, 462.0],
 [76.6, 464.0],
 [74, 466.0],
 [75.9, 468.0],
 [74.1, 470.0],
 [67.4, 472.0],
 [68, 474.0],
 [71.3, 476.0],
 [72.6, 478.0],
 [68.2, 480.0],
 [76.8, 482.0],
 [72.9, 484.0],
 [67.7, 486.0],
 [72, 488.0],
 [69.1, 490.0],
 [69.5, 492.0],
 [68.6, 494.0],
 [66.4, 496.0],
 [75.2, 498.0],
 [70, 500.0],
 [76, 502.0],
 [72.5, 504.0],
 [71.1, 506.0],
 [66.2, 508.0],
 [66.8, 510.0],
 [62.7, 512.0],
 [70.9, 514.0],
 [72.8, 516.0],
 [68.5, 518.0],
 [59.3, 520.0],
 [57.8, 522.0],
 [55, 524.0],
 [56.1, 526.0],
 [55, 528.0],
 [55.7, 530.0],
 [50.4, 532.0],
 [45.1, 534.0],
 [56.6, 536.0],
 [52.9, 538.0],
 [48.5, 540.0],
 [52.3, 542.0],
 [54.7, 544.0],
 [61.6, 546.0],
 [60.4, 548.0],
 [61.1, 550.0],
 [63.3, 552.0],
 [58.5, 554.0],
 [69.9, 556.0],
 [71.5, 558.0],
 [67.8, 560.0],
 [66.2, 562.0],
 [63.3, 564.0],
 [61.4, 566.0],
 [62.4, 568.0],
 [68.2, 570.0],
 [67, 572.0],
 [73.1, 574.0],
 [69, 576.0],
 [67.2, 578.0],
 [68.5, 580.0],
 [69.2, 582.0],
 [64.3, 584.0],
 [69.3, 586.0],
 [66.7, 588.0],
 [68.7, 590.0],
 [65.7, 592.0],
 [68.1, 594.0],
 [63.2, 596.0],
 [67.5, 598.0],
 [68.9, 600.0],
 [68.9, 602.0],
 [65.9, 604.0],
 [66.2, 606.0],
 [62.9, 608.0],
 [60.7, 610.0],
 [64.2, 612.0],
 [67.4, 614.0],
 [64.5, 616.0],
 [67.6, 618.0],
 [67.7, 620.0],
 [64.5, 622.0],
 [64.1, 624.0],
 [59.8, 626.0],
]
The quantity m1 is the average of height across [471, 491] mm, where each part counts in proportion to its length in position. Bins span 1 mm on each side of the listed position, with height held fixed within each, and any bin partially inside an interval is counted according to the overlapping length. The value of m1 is 70.6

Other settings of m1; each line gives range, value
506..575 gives 61.4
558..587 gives 67.1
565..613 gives 66.5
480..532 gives 66.7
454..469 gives 72.2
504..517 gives 68.7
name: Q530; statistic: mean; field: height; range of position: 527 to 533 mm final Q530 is 53.7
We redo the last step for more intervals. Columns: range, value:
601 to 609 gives 66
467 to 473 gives 72.5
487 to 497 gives 69.1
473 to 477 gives 69.7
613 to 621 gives 66.8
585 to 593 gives 67.6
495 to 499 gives 70.8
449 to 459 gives 70.1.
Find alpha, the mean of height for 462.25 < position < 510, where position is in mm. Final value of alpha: 71.3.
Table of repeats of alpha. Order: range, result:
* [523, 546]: 53.3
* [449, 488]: 71.2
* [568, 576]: 68.5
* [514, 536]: 58.1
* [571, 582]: 69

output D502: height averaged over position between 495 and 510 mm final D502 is 70.8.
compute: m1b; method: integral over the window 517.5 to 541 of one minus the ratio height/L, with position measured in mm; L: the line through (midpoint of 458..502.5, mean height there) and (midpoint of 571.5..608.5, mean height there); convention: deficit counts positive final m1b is 5.0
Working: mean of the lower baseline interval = 71.3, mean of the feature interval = 54.8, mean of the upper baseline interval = 67.5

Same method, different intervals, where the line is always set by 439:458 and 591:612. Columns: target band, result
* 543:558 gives 1.11 mm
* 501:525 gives 0.47 mm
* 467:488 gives -0.82 mm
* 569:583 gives -0.53 mm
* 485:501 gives -0.32 mm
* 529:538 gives 2.05 mm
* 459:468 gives -0.42 mm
